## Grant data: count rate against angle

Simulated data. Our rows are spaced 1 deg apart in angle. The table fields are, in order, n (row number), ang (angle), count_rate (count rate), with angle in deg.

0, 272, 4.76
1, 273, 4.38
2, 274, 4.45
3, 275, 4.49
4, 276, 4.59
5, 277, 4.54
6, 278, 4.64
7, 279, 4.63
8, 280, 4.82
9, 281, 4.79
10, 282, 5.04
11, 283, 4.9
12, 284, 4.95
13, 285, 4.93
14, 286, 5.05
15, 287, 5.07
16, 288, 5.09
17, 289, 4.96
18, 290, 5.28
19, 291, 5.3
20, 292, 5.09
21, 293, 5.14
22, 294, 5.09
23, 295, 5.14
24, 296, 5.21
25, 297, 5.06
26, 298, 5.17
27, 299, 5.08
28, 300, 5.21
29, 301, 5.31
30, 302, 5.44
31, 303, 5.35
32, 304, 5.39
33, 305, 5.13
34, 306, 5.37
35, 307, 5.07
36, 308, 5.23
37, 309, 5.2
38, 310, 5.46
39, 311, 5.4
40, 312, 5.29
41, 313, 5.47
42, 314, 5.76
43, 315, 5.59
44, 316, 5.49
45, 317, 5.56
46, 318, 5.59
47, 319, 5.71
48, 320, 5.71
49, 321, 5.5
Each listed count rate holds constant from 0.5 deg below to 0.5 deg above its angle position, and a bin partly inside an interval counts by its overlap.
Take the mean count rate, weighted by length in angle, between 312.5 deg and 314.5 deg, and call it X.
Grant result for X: 5.62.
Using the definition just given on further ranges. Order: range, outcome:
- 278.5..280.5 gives 4.72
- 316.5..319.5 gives 5.62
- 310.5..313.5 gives 5.39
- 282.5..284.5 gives 4.93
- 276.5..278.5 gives 4.59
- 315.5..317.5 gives 5.53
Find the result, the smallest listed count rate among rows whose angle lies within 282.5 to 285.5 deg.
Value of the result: 4.9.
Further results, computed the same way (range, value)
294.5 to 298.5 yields 5.06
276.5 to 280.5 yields 4.54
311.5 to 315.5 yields 5.29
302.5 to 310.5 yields 5.07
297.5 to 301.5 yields 5.08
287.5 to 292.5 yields 4.96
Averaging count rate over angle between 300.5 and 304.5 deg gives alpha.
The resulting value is 5.37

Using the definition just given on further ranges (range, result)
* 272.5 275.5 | 4.44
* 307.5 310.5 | 5.3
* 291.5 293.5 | 5.12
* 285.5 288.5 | 5.07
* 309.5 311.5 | 5.43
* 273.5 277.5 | 4.52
